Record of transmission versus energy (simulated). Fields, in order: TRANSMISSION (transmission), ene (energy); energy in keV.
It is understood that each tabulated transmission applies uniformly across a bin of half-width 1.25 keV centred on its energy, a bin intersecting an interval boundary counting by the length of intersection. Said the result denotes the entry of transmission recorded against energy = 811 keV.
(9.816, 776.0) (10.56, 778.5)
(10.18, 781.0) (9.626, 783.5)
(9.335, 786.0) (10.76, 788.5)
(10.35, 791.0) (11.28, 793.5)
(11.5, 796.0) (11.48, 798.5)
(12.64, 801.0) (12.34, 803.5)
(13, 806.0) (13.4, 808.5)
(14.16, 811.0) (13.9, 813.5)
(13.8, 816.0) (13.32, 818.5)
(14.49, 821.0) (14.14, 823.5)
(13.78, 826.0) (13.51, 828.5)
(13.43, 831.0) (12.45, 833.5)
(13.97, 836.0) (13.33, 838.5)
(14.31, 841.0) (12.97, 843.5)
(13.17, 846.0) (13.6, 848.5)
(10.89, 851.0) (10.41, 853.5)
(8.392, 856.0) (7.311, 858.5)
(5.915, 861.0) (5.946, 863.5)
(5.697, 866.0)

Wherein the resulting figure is 14.16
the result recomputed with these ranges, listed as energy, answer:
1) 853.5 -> 10.41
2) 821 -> 14.49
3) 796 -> 11.5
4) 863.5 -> 5.946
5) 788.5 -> 10.76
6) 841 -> 14.31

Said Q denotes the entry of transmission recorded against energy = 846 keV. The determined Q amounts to 13.17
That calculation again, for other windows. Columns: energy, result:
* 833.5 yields 12.45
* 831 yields 13.43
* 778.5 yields 10.56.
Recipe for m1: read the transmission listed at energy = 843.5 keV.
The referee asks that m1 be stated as 12.97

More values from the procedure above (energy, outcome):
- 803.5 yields 12.34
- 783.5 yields 9.626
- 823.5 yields 14.14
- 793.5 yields 11.28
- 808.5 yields 13.4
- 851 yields 10.89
